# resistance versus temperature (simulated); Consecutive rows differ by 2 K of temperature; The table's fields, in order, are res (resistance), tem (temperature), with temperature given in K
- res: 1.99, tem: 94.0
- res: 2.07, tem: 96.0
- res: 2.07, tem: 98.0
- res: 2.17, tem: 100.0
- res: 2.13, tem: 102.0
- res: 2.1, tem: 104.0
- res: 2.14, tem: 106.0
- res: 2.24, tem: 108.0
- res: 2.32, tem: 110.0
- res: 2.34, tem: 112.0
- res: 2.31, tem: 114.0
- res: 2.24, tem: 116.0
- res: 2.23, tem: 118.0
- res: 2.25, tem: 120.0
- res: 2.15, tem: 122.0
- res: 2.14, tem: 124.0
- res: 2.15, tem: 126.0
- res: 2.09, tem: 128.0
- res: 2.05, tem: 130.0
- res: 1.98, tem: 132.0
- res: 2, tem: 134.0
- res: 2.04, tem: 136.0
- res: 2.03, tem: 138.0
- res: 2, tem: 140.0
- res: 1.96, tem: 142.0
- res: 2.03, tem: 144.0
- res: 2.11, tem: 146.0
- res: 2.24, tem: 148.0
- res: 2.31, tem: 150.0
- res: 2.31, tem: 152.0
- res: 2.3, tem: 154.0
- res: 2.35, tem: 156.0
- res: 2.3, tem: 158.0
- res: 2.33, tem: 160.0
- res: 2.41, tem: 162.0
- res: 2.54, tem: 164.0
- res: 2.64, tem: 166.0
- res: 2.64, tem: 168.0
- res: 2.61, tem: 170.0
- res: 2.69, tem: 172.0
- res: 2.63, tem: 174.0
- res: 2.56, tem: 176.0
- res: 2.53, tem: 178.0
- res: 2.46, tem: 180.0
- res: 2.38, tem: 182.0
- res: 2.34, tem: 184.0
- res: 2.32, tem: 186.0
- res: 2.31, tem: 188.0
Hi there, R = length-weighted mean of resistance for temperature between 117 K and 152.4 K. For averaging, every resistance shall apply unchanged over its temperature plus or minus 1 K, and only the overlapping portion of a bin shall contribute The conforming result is 2.11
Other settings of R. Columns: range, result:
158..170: 2.5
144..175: 2.41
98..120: 2.22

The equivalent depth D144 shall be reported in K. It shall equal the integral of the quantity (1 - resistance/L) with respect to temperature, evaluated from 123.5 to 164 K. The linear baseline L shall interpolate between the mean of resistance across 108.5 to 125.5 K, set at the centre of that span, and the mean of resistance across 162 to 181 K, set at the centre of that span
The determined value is 4.11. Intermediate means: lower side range 2.24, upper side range 2.58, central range 2.17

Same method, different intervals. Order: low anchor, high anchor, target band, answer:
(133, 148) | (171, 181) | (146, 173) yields -1.1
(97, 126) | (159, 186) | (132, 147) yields 2.1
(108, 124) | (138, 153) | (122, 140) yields 1.1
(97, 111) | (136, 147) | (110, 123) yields -0.8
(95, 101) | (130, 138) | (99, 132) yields -2.0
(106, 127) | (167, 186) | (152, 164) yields 0.4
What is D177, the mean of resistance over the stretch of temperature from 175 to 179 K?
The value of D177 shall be 2.54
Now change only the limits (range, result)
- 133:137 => 2.02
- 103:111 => 2.2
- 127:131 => 2.07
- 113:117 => 2.28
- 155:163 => 2.35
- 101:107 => 2.12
